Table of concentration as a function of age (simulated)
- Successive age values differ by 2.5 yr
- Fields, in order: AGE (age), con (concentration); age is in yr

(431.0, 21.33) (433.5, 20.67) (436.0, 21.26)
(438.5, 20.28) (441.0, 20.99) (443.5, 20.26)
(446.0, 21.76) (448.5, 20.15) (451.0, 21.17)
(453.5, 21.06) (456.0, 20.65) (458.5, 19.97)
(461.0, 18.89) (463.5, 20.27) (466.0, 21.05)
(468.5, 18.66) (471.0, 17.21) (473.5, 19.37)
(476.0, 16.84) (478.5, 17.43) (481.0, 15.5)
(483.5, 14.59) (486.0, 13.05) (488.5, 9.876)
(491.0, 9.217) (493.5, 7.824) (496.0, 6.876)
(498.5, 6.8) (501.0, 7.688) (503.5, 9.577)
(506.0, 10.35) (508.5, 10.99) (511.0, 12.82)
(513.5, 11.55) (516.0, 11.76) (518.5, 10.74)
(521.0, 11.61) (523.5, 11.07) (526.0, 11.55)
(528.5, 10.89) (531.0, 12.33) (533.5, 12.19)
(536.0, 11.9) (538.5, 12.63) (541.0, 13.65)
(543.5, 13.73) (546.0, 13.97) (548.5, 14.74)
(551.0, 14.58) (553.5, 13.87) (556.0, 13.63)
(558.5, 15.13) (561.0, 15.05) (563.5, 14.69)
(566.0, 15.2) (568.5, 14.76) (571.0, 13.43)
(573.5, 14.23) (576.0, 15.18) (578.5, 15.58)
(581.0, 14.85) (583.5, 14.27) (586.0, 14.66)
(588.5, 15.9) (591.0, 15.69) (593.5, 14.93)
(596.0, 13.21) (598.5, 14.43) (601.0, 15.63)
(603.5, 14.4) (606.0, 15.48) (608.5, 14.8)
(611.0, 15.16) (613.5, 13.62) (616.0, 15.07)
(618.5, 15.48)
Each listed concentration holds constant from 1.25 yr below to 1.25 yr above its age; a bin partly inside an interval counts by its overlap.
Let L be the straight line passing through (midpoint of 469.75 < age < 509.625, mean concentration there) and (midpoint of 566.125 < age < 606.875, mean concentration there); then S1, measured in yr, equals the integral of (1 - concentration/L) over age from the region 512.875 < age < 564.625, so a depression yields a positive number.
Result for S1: 2.1 yr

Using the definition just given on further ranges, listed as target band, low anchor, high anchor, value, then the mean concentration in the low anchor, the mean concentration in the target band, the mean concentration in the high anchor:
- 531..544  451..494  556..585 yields 2.28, 16.8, 12.7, 14.7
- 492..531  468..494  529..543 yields 9.22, 14.6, 10.2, 12.5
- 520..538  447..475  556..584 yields 5.35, 19.8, 11.7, 14.7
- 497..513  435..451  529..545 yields 5.84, 20.8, 9.75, 12.7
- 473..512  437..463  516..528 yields 9.15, 20.5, 11.6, 11.3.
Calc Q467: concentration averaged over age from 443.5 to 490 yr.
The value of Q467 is 18.2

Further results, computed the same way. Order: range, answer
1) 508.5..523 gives 11.6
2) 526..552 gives 13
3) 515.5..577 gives 13.3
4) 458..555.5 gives 13.2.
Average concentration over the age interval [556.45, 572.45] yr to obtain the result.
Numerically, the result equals 14.7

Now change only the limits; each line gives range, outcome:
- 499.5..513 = 10.3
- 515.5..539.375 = 11.6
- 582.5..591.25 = 15.1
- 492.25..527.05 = 10.1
